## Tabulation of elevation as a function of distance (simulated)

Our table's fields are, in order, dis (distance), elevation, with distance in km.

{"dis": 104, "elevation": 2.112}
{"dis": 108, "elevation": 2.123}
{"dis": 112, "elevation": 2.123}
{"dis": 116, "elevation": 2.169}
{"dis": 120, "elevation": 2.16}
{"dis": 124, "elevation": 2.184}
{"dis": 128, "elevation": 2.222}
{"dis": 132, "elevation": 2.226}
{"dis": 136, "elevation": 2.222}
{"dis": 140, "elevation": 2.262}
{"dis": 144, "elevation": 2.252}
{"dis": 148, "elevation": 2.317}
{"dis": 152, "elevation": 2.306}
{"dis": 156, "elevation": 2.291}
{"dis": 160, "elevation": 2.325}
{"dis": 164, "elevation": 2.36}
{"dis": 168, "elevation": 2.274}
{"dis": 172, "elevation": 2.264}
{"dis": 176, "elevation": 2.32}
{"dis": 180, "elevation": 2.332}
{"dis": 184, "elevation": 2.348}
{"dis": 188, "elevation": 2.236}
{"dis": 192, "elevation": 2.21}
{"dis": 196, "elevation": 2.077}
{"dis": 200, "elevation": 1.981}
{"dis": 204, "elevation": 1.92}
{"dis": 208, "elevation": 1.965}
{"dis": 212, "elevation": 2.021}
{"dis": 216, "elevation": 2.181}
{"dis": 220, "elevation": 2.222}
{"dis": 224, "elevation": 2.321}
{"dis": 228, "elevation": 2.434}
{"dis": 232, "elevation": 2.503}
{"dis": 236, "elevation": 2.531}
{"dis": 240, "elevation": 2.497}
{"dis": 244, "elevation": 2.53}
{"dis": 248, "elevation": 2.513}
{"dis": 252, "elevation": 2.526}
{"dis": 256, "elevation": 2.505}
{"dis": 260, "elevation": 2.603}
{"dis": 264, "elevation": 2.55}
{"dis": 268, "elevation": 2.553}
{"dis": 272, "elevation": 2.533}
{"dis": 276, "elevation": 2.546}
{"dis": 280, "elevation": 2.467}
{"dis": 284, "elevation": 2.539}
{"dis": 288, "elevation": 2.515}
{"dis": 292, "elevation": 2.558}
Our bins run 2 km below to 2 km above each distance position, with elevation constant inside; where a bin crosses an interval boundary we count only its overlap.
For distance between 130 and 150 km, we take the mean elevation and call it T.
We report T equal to 2.26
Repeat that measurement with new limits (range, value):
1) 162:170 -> 2.32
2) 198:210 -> 1.96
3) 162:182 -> 2.31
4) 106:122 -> 2.14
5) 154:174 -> 2.3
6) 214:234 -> 2.33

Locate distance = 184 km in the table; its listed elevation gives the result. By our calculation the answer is 2.348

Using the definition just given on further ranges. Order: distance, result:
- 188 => 2.236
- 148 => 2.317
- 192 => 2.21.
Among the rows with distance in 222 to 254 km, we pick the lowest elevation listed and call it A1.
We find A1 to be 2.321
